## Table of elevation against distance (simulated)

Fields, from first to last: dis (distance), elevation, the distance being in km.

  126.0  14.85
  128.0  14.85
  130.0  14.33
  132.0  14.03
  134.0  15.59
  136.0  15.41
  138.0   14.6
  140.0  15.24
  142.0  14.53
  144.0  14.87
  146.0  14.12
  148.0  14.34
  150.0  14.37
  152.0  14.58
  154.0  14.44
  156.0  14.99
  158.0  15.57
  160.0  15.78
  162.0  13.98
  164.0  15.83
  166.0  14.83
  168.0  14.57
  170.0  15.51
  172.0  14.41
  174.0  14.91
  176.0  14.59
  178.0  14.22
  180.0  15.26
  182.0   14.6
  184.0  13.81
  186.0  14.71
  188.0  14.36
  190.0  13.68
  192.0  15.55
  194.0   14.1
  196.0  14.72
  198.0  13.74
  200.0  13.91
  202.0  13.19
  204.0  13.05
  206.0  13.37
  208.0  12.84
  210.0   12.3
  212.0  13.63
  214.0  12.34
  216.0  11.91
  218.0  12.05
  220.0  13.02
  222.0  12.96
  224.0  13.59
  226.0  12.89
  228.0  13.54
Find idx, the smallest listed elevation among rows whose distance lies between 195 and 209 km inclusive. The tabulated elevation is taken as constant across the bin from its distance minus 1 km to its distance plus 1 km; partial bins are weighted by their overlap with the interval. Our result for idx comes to 12.84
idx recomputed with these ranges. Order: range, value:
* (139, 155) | 14.12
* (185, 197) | 13.68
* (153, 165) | 13.98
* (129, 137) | 14.03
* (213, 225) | 11.91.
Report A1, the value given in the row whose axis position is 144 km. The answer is 14.87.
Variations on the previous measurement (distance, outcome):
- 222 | 12.96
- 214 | 12.34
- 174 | 14.91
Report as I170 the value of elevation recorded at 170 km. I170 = 15.51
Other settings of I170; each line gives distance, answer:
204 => 13.05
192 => 15.55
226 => 12.89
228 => 13.54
